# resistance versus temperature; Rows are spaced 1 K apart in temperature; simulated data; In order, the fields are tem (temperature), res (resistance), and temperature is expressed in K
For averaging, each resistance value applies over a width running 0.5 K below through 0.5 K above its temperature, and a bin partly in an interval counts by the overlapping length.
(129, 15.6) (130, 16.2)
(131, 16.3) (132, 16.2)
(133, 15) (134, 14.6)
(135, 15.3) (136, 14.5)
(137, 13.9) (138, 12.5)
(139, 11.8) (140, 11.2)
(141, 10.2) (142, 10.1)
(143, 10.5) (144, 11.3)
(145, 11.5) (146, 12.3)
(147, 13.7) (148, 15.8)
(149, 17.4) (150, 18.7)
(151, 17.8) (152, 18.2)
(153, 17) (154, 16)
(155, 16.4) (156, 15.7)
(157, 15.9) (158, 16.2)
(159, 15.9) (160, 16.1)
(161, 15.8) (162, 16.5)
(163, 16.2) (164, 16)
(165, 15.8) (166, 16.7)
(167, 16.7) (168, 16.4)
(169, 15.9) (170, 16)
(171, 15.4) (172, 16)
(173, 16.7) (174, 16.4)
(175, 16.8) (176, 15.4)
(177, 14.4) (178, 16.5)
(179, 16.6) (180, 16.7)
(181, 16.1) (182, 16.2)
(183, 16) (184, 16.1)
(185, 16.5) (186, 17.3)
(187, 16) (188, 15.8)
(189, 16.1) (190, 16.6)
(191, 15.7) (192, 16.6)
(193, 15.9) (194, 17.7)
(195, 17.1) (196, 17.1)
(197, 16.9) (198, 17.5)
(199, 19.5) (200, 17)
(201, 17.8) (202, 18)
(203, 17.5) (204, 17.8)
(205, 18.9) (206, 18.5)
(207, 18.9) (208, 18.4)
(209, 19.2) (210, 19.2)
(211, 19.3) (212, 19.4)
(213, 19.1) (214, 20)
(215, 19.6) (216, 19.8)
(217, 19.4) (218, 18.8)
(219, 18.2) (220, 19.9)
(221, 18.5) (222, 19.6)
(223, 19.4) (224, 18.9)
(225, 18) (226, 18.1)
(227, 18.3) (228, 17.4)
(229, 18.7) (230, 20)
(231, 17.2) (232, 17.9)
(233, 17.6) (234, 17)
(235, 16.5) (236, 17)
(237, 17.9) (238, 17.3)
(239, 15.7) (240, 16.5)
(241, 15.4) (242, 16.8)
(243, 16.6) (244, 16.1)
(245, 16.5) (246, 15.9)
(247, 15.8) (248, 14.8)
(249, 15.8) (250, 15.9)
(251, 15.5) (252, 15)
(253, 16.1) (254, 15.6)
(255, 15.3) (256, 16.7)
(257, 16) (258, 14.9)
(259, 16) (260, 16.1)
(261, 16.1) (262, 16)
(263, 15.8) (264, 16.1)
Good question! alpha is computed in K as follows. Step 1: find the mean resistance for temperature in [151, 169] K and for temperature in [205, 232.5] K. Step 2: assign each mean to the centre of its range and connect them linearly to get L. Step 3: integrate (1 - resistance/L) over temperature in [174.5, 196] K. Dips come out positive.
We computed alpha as 1.4 K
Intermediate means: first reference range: 16.4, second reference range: 18.9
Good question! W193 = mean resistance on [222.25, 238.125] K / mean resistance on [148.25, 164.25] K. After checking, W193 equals 1.08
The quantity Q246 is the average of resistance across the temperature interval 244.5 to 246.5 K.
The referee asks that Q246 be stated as 16.2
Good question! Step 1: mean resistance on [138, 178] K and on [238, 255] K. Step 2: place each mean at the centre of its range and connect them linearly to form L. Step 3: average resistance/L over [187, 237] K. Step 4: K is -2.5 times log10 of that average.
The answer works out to -0.16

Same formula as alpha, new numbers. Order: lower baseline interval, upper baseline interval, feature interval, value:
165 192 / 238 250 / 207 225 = -3.4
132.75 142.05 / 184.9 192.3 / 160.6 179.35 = -1.3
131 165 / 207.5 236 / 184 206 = 0.2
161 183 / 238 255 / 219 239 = -2.7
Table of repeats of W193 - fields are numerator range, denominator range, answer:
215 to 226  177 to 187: 1.17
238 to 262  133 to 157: 1.12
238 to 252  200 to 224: 0.85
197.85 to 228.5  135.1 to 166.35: 1.27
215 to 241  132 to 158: 1.26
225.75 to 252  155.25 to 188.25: 1.04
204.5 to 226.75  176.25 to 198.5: 1.16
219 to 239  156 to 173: 1.12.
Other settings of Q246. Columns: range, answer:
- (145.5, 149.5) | 14.8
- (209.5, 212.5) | 19.3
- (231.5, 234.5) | 17.5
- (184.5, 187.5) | 16.6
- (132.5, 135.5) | 15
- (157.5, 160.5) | 16.1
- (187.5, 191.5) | 16.1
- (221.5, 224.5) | 19.3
